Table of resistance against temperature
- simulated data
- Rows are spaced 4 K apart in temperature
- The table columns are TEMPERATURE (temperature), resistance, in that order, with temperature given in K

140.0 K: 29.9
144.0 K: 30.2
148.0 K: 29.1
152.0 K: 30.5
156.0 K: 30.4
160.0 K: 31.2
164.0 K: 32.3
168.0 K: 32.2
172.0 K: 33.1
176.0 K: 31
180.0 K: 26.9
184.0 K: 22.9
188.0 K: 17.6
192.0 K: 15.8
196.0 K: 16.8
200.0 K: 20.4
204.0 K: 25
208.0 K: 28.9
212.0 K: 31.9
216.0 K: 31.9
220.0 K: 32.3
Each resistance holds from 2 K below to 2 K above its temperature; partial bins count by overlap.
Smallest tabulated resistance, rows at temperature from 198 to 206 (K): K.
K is 20.4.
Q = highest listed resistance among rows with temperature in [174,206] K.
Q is 31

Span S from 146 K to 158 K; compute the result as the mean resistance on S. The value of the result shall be 30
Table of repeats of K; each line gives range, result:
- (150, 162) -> 30.4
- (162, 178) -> 31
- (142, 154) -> 29.1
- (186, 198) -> 15.8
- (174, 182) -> 26.9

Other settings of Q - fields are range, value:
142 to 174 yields 33.1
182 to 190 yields 22.9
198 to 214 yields 31.9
